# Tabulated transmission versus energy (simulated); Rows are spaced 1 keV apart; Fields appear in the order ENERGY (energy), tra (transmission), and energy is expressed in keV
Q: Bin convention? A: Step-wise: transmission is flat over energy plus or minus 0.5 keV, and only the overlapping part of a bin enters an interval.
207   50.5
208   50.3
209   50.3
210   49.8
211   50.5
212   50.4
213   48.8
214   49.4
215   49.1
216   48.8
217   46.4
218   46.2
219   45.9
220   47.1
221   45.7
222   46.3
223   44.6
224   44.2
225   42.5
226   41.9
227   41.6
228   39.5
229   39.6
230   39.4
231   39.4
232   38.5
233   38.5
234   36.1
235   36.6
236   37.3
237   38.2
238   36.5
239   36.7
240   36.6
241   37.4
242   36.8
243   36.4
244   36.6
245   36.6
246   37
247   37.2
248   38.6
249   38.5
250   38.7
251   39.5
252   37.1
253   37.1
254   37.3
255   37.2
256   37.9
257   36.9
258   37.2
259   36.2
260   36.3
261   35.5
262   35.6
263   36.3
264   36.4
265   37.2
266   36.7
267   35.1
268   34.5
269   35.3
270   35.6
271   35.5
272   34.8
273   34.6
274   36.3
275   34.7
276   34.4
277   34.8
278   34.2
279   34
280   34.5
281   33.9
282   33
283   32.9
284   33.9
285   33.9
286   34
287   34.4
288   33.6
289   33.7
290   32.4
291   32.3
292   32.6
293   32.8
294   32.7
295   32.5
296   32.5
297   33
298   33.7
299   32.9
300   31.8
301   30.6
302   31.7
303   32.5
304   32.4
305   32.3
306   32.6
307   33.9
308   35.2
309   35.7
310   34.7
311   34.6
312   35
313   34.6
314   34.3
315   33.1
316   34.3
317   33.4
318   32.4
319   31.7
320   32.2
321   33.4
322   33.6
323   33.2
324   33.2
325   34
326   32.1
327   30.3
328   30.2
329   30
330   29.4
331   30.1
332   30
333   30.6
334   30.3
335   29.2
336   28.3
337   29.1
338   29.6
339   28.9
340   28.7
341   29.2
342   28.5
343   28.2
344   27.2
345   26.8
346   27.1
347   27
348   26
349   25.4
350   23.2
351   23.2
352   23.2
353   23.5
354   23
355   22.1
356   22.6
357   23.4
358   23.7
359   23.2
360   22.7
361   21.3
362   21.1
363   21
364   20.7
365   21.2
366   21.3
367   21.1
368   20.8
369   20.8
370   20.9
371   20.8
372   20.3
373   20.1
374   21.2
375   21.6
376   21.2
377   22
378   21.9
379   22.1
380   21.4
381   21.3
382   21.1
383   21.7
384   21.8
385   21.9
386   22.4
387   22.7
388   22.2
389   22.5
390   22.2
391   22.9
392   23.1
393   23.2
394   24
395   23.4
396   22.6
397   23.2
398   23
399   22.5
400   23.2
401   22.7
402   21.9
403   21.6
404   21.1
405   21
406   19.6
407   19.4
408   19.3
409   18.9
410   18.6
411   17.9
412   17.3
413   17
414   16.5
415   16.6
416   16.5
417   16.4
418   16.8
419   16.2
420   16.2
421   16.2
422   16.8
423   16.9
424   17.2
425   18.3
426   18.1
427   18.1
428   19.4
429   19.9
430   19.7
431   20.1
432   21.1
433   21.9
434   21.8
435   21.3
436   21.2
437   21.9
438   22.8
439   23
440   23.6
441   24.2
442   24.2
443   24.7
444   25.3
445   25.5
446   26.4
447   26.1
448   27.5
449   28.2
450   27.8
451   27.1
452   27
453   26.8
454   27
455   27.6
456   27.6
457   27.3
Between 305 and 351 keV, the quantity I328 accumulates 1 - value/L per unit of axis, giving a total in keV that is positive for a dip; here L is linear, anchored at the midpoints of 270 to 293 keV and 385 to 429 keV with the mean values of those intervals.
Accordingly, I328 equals -3.1 keV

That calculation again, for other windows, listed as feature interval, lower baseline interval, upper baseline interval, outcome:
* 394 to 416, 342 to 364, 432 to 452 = 3.56 keV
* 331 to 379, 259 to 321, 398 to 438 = 4.06 keV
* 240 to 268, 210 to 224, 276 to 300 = 2.22 keV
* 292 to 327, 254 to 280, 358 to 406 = -2.97 keV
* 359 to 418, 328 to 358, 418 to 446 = 6.83 keV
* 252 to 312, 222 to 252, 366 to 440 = -1.21 keV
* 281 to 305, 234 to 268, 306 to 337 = 0.95 keV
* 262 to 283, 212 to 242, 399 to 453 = 1.25 keV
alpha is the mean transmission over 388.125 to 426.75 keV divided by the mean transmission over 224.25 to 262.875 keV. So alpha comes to 0.52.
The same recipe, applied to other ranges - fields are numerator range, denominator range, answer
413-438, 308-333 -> 0.57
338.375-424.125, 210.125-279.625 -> 0.56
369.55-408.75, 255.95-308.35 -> 0.64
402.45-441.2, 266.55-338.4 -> 0.58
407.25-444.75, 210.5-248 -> 0.47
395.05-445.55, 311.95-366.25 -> 0.72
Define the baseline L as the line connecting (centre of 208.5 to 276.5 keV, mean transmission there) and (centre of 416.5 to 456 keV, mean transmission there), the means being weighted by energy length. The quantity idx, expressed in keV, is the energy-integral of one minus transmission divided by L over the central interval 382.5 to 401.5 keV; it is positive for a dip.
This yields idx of 2.5 keV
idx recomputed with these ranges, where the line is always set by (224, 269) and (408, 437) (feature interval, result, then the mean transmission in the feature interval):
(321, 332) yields -1.0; 31.6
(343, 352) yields 0.3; 25.7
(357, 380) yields 2.7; 21.5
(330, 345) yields -0.8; 29.1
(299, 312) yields -0.9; 33.2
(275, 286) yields 0.0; 34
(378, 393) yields 0.2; 22.1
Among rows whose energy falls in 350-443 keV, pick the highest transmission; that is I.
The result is 24.7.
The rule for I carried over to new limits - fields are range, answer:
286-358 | 35.7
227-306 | 41.6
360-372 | 22.7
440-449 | 28.2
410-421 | 18.6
